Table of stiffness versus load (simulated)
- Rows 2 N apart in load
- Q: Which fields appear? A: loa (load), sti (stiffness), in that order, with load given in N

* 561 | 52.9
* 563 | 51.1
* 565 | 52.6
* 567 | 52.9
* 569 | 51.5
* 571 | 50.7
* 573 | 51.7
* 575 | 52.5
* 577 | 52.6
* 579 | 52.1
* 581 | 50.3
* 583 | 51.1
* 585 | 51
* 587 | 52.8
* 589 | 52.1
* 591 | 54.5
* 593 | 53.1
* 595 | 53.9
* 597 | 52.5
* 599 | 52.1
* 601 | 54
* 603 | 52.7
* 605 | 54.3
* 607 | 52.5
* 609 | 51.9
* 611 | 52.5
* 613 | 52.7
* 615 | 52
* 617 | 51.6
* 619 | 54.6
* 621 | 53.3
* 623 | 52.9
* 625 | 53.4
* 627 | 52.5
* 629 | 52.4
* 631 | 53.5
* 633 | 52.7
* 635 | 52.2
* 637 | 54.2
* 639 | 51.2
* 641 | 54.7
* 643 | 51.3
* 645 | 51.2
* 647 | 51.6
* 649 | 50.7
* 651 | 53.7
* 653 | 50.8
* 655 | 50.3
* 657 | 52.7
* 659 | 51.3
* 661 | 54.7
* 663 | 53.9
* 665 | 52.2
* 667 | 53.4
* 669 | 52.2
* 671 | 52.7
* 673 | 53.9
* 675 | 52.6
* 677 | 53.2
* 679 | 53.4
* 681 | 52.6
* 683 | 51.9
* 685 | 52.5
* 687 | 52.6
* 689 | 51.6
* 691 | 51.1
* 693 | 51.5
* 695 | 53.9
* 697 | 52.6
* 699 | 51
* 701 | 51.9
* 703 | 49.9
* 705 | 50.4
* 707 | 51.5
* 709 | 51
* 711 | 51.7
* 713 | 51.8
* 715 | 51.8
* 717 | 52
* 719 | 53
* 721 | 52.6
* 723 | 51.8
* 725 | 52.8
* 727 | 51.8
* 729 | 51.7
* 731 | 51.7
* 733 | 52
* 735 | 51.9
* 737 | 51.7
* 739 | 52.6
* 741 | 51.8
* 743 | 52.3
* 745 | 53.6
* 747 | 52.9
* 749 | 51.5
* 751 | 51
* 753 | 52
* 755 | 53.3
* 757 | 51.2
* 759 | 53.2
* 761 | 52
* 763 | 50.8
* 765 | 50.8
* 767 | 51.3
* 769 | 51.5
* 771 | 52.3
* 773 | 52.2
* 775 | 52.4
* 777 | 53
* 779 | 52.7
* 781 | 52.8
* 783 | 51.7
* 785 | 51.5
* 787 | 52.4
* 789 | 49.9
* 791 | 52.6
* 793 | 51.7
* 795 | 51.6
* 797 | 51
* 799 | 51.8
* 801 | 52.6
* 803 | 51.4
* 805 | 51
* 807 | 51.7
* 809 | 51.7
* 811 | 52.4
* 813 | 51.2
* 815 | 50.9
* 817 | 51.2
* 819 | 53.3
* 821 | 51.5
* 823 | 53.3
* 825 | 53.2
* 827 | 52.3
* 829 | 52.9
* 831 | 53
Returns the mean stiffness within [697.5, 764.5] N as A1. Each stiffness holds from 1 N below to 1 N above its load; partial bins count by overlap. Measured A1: 51.9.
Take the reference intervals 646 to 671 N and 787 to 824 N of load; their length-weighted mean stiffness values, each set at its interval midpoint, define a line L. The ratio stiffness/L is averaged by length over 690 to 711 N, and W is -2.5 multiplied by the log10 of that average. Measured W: 0.01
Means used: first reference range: 52.3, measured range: 51.5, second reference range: 51.7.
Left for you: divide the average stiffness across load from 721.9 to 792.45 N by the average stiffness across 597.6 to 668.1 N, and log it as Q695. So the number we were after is 0.99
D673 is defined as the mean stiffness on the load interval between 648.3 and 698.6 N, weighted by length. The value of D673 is 52.5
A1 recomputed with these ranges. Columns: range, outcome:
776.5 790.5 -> 52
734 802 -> 52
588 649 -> 52.8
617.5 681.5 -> 52.7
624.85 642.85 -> 52.9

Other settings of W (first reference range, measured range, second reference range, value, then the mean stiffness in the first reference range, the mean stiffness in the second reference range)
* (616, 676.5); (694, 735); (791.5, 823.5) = 0.01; 52.6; 51.8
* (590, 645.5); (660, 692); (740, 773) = -0.01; 52.9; 52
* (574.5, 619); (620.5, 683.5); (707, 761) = -0.01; 52.5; 52.1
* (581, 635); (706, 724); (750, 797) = 0.01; 52.7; 51.9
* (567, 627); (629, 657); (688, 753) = 0.00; 52.5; 51.9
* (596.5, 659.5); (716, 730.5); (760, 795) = 0.00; 52.5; 51.9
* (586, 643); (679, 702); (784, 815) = 0.00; 52.9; 51.6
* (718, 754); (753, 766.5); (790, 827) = 0.00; 52.2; 51.9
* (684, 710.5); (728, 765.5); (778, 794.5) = 0.00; 51.7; 51.9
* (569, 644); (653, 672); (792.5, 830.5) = 0.00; 52.6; 51.9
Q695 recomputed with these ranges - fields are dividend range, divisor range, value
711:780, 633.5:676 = 0.99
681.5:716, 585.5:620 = 0.98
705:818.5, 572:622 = 0.99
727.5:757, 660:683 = 0.98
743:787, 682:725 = 1.00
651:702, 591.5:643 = 0.99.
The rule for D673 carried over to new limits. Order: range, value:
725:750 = 52.2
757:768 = 51.6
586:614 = 53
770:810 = 51.9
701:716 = 51.2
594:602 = 53.1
